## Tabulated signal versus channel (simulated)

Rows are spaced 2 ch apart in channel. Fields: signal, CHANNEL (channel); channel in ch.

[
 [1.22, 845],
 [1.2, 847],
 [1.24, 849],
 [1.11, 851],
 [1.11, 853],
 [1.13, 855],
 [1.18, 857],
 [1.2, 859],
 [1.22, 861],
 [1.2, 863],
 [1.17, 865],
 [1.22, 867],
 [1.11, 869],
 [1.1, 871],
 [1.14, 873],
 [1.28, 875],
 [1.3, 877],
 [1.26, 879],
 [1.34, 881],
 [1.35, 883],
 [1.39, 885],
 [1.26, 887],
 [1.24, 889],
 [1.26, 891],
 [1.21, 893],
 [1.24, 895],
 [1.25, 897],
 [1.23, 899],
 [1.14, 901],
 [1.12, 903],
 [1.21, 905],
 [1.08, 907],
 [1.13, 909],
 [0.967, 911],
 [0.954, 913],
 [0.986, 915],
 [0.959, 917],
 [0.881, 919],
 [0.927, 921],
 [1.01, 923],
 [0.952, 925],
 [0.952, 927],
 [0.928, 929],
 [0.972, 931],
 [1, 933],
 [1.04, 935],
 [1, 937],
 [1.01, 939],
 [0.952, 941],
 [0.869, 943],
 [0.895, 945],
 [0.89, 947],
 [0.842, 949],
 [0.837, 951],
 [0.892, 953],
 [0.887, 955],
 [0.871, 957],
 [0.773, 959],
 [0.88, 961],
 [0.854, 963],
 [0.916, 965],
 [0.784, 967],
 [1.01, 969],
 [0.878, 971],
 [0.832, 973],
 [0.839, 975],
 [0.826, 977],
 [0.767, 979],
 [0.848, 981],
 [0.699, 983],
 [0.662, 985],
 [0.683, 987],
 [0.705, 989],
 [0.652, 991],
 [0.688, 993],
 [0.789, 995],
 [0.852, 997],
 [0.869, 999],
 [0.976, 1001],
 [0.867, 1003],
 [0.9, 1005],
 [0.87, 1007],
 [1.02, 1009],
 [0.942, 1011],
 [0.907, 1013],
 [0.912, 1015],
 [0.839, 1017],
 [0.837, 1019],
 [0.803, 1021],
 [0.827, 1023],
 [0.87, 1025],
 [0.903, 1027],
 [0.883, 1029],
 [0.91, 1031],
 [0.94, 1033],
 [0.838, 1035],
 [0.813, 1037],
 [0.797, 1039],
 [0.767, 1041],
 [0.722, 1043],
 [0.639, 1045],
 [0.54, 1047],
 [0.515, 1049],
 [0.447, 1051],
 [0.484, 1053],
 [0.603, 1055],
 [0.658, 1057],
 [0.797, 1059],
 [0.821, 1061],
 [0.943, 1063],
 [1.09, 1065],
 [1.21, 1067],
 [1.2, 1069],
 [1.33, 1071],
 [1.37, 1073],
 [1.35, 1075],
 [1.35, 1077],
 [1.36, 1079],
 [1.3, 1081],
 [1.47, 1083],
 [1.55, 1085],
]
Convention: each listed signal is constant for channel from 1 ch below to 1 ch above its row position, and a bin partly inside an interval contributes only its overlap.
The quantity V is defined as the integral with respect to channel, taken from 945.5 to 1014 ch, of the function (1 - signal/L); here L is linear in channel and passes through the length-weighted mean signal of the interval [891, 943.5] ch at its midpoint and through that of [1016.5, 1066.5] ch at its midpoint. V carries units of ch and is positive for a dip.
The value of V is 5.1 ch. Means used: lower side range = 1.04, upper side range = 0.775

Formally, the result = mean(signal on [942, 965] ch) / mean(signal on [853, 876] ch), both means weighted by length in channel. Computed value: 0.7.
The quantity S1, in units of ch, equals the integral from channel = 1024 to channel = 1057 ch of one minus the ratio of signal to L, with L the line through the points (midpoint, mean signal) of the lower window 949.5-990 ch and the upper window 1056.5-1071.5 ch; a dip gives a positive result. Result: 7.9 ch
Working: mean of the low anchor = 0.822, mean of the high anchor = 1.01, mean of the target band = 0.727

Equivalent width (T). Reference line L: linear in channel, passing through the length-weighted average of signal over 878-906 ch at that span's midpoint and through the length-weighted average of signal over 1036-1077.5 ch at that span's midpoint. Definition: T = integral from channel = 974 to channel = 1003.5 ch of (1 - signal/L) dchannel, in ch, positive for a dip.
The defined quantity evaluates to 7.1 ch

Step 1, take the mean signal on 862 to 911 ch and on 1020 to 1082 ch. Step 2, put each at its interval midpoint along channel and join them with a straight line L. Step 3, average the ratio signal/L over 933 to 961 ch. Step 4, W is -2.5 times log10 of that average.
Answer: 0.21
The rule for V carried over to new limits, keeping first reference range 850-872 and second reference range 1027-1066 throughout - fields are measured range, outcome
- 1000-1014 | -1.5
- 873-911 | -4.8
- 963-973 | 0.4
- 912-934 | 1.4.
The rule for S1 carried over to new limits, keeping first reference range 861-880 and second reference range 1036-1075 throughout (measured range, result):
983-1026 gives 5.0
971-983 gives 2.1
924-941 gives 1.6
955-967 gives 2.0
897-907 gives -0.3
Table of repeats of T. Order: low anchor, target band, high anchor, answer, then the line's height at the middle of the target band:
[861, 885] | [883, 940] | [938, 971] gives -0.9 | 1.07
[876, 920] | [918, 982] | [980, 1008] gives 4.1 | 0.965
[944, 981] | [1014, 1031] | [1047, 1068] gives -1.6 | 0.788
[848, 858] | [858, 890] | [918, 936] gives -4.0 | 1.1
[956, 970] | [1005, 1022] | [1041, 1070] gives -1.7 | 0.811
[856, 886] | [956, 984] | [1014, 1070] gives 4.1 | 0.986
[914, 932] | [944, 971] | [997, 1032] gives 1.6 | 0.928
